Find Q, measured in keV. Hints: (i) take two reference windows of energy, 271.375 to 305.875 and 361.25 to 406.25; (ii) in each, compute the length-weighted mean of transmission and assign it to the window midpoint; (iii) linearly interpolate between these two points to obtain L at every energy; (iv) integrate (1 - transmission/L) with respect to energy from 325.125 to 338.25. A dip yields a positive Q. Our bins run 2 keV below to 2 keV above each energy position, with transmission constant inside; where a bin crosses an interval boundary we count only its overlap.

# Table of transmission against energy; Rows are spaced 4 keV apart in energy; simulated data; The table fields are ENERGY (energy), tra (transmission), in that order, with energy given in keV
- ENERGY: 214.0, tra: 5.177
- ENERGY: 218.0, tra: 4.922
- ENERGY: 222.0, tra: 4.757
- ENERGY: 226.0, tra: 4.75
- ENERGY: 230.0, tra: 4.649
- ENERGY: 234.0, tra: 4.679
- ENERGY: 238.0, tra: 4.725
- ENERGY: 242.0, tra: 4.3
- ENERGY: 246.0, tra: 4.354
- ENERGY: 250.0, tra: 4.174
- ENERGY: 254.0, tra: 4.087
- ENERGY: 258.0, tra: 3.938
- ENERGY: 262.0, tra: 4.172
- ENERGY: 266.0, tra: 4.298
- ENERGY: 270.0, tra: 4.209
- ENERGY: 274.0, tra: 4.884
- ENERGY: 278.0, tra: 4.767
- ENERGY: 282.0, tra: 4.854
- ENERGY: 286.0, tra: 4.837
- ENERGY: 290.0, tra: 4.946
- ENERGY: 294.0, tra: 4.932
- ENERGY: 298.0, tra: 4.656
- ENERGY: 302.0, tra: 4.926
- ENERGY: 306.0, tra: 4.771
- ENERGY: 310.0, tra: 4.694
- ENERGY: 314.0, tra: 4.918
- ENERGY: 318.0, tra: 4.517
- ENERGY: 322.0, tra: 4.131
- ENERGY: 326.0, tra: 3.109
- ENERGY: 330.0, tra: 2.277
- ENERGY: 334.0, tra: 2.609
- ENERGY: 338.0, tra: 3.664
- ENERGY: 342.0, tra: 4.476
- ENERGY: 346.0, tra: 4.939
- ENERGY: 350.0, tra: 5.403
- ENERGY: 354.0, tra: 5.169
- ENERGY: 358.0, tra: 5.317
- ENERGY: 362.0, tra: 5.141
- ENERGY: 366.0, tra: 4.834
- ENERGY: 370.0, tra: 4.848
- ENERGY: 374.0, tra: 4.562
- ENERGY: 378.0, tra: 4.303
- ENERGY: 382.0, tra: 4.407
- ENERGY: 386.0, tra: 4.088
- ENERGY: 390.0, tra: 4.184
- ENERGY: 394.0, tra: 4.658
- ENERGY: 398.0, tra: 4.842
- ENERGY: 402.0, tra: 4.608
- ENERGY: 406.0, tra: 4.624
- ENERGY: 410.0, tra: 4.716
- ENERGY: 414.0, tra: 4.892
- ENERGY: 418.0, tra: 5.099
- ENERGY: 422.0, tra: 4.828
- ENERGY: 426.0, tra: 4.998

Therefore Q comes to 5.34 keV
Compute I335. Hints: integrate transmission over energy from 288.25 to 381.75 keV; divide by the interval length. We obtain 4.48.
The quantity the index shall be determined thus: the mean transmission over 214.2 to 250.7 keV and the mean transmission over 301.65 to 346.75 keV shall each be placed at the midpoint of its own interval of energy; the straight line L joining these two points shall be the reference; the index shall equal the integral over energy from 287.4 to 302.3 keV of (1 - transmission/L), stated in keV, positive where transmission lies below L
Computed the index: -2.2 keV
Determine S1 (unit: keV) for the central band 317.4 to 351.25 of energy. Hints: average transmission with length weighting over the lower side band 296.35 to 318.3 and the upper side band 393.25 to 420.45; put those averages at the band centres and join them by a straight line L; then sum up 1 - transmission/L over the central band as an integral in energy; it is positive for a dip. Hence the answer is 6.6 keV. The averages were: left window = 4.77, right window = 4.78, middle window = 3.84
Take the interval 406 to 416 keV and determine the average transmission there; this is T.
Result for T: 4.77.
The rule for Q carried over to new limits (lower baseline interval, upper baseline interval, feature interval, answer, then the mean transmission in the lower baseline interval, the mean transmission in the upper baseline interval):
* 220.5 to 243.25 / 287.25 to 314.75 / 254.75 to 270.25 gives 1.9 keV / 4.65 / 4.83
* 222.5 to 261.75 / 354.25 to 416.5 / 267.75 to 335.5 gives 2.3 keV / 4.41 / 4.69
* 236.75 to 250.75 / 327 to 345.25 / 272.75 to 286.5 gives -2.9 keV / 4.39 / 3.36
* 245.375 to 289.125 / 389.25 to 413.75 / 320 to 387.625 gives 3.9 keV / 4.43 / 4.65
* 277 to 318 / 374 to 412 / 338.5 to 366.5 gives -2.1 keV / 4.82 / 4.5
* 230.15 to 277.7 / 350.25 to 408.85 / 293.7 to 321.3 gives -1.3 keV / 4.37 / 4.71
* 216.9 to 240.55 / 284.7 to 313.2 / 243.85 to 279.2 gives 3.4 keV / 4.73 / 4.83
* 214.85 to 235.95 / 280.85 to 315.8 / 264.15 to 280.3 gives 0.9 keV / 4.77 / 4.84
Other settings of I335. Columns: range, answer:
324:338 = 2.81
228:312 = 4.56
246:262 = 4.12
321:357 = 4.01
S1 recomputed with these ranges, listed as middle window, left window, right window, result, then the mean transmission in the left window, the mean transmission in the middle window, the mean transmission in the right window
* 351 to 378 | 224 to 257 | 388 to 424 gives -1.7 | 4.45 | 4.94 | 4.72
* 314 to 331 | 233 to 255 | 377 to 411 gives 2.7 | 4.39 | 3.75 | 4.49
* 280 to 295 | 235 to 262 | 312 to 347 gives -3.1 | 4.27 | 4.89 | 3.82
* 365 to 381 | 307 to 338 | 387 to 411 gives -1.1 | 3.78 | 4.61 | 4.58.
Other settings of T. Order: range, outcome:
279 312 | 4.83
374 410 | 4.48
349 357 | 5.28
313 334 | 3.62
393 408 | 4.68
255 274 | 4.23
